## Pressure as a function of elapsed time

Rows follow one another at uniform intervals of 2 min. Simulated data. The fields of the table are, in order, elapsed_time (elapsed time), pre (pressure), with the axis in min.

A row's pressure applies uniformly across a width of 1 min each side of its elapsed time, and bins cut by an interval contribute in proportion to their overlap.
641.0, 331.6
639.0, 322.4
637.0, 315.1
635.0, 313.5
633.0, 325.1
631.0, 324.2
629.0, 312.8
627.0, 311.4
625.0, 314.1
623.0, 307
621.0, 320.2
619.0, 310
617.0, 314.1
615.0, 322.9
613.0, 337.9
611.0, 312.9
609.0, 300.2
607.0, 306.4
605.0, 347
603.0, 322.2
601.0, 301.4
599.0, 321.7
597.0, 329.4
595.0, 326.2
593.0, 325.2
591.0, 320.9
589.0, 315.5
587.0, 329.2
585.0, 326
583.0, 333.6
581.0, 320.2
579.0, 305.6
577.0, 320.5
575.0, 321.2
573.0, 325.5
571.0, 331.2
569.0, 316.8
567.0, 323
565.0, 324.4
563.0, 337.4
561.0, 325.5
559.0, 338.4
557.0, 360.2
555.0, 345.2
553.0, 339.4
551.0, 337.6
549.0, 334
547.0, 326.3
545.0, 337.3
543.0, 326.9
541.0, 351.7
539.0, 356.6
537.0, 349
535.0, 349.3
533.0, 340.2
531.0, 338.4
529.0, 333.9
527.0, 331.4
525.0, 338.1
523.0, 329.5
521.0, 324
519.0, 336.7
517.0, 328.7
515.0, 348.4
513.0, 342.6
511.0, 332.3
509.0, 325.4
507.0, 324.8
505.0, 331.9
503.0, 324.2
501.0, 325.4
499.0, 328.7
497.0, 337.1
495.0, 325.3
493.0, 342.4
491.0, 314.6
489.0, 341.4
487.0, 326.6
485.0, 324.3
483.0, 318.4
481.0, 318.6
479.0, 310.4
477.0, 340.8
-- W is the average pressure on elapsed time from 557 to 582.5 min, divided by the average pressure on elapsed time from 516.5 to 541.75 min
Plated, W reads 1.0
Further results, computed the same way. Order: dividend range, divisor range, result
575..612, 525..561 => 0.94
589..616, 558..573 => 0.98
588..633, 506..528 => 0.96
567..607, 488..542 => 0.96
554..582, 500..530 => 0.99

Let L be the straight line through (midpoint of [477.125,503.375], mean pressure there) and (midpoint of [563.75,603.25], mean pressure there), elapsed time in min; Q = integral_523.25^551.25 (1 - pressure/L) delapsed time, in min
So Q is -1.3 min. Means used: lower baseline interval 326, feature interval 339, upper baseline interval 322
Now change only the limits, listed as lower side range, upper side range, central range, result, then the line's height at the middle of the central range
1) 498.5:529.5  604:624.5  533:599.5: -1.4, 324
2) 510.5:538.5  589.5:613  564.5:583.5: 0.3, 326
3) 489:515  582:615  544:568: -0.7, 326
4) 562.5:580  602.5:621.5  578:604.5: -0.1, 321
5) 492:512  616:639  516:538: -0.6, 327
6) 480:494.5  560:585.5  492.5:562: -2.3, 325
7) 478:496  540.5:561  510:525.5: -0.2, 331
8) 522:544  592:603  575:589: 0.2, 326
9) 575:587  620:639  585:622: -0.1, 319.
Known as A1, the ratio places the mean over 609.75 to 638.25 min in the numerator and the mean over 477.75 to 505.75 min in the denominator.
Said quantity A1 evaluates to 0.97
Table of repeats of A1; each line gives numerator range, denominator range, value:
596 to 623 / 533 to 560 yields 0.93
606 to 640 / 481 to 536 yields 0.95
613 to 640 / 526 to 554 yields 0.93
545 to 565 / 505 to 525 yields 1.01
